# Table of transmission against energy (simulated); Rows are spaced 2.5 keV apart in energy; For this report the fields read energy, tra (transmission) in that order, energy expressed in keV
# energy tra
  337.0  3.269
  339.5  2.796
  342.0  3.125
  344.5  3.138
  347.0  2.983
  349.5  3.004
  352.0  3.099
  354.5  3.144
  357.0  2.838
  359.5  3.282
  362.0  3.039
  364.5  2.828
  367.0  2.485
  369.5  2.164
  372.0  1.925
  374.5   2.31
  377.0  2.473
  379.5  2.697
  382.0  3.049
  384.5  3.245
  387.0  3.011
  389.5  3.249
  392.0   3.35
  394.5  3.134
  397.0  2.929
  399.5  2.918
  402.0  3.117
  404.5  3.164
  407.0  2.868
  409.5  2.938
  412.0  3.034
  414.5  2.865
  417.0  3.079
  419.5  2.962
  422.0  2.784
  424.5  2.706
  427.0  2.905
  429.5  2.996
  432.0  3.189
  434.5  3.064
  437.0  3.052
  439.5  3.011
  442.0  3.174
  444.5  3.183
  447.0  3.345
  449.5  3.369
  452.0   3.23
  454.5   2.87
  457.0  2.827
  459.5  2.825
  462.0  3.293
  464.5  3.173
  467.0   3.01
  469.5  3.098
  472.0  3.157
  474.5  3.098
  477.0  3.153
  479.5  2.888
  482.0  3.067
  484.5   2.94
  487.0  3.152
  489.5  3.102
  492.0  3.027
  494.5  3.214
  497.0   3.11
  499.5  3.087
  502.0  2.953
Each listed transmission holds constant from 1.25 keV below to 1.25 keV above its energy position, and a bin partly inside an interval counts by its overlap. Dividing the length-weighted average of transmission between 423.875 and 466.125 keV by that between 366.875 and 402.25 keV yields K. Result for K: 1.10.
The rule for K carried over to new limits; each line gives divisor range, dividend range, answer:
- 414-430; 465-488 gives 1.06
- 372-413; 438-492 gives 1.05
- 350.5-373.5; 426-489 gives 1.12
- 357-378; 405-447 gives 1.16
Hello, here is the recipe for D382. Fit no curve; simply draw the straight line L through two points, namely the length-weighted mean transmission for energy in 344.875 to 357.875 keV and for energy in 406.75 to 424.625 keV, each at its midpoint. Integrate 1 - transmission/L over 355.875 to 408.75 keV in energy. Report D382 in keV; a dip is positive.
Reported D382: 2.0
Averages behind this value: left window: 3.03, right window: 2.92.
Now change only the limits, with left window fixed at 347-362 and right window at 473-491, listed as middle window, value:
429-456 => -0.67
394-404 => 0.11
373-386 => 1.35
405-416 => 0.41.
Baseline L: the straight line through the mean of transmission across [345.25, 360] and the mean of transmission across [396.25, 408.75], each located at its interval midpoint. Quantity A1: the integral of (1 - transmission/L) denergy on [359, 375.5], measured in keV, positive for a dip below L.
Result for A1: 2.7 keV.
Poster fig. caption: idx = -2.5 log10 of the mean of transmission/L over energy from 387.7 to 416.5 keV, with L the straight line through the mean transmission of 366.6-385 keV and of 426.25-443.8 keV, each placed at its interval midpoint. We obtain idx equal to -0.11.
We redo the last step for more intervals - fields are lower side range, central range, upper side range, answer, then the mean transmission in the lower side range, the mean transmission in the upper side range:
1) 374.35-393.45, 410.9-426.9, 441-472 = 0.05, 2.96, 3.12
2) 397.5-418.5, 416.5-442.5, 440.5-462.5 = 0.03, 2.99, 3.12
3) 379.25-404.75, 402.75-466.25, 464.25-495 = 0.02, 3.09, 3.08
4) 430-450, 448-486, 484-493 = 0.01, 3.16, 3.07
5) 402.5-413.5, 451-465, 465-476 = 0.02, 3.01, 3.1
